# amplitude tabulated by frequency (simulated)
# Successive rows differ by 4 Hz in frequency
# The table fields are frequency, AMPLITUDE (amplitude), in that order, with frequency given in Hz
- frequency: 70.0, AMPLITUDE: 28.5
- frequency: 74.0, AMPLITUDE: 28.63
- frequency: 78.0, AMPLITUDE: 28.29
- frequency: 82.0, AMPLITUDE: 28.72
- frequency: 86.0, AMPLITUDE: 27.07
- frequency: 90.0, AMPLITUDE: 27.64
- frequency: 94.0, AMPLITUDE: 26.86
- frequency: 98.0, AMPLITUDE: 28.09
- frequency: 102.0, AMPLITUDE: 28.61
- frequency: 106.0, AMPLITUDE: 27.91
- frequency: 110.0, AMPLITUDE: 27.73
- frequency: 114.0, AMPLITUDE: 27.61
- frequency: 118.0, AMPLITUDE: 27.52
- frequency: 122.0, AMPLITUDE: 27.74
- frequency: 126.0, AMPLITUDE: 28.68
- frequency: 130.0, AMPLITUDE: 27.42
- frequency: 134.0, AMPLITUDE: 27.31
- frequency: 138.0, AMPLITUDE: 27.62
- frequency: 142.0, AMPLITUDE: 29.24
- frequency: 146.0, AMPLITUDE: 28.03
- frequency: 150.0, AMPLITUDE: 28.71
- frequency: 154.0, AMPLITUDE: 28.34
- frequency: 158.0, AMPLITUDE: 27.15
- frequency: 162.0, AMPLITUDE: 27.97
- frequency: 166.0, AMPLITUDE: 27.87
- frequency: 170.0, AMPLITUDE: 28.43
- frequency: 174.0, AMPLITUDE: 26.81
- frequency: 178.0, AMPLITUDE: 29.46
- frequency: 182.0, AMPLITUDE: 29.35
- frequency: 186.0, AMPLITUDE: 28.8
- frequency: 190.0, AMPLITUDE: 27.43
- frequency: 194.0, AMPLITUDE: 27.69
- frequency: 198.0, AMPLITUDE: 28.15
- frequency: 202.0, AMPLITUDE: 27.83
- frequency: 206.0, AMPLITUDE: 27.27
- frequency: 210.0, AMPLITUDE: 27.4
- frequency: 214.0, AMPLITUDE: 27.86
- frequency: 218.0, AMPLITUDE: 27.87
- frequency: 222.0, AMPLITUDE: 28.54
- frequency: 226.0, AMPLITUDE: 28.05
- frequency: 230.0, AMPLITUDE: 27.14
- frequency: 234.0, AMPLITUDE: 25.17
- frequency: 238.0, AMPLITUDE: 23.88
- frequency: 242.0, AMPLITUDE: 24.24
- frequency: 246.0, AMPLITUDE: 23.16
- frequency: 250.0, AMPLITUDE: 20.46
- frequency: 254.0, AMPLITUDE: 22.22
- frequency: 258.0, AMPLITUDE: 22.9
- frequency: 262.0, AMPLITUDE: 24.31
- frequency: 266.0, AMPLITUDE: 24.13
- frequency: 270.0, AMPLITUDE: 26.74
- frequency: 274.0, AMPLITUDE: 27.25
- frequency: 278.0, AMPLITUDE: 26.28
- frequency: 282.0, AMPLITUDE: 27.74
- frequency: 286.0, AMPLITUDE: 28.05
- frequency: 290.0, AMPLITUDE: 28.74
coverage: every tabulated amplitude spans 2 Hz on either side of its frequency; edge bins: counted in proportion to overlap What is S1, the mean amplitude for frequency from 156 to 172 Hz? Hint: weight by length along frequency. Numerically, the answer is 27.9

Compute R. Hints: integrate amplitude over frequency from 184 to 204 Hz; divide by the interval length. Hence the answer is 28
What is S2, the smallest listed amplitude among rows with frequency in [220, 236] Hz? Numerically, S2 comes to 25.17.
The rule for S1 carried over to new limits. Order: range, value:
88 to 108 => 27.8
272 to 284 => 27.1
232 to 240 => 24.5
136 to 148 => 28.3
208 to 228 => 27.9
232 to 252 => 23.4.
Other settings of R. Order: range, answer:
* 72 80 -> 28.5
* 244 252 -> 21.8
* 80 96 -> 27.6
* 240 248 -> 23.7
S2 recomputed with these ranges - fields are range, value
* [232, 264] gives 20.46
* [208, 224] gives 27.4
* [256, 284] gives 22.9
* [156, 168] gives 27.15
